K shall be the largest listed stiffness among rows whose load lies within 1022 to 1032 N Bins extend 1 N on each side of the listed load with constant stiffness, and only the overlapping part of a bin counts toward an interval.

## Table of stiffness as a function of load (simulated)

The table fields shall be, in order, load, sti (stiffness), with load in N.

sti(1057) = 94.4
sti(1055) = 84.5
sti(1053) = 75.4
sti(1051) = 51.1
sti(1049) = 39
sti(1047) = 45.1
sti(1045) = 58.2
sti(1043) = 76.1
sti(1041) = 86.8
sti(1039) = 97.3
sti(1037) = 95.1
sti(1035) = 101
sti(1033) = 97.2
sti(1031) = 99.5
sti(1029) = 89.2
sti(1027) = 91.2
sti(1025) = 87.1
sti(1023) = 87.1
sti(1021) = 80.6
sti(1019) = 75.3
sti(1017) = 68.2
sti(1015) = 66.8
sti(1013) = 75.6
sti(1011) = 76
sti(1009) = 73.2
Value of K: 99.5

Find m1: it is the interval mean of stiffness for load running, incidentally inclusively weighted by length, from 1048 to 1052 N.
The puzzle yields 45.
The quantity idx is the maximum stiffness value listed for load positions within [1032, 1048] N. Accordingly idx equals 101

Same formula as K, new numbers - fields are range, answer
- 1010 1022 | 80.6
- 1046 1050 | 45.1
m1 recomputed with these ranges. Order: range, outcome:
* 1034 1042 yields 95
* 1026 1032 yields 93.3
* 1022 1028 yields 88.5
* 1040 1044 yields 81.4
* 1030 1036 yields 99.2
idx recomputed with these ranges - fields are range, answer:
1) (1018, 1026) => 87.1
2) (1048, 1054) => 75.4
